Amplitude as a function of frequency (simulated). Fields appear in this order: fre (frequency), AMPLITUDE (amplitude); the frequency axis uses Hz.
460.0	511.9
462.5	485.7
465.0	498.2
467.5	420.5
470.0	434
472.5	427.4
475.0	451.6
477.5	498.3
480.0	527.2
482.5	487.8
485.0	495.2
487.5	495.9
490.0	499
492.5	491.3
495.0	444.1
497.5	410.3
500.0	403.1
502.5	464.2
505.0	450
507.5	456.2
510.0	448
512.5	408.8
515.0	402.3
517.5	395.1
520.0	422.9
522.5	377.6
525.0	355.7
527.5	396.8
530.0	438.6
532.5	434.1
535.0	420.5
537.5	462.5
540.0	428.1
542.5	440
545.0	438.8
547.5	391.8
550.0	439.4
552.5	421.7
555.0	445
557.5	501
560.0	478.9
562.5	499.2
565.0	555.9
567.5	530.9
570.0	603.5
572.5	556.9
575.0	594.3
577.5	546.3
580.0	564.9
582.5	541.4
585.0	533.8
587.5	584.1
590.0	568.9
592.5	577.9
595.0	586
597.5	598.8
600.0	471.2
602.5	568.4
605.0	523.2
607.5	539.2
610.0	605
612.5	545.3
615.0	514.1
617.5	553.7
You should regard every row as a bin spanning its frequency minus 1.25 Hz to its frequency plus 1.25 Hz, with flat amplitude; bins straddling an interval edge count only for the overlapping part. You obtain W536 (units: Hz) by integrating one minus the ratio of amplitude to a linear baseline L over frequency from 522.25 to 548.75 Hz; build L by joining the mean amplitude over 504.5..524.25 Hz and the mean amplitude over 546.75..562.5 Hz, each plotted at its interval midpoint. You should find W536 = 1.1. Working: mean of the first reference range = 417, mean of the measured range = 418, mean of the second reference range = 452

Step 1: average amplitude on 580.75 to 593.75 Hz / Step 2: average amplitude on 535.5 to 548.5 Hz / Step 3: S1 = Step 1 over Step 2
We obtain 1.3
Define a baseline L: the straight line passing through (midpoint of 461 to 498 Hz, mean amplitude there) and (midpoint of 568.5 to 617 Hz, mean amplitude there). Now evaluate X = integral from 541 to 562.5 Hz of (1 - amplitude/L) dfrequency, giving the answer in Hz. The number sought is 3.3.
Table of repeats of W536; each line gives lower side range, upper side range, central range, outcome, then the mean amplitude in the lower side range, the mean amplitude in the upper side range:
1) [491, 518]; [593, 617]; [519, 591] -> 2.02 Hz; 436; 551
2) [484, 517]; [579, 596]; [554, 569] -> 0.75 Hz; 450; 565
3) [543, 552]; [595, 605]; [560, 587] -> -3.60 Hz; 425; 548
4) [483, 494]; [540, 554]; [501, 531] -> 2.91 Hz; 494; 427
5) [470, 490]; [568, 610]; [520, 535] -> 3.25 Hz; 481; 561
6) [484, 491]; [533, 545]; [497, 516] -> 1.73 Hz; 497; 438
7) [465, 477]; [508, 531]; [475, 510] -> -3.42 Hz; 444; 406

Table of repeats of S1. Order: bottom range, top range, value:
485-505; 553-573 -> 1.12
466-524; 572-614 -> 1.25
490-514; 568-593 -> 1.27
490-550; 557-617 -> 1.29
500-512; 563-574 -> 1.25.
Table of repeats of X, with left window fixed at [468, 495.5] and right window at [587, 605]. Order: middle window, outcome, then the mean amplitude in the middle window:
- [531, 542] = 1.7 Hz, 437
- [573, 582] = -0.3 Hz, 565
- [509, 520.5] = 2.0 Hz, 414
